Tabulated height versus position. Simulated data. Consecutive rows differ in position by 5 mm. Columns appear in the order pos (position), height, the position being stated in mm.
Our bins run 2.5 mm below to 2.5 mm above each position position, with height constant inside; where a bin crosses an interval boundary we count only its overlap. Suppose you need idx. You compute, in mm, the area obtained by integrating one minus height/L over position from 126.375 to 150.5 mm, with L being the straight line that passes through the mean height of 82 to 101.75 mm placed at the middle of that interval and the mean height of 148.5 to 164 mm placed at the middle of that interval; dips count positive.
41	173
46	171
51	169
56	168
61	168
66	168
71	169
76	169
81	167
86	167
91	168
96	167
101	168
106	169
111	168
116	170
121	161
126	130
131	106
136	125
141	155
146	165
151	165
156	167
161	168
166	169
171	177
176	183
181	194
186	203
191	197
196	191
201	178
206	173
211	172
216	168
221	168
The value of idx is 3.99 mm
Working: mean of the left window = 167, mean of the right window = 167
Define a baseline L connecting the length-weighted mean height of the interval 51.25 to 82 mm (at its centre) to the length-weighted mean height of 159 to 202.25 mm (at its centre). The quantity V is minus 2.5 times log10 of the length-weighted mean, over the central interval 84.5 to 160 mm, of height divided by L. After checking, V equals 0.13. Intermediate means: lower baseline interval 168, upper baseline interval 185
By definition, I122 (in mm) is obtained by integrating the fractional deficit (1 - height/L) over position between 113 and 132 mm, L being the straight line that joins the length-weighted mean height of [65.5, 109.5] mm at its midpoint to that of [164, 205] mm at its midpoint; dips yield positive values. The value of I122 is 3.2 mm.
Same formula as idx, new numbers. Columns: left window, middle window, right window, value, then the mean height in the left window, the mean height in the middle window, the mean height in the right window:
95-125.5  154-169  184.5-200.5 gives 1.2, 165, 168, 194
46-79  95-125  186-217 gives 1.4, 169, 165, 182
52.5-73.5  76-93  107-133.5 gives -0.7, 168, 168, 148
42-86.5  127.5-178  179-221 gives 6.0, 169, 157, 183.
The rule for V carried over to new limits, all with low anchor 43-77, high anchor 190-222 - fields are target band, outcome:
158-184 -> -0.017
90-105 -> 0.022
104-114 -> 0.021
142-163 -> 0.058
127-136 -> 0.442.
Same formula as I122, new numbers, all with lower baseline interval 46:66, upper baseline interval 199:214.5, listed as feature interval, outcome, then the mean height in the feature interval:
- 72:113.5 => 0.5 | 168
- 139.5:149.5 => 0.6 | 161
